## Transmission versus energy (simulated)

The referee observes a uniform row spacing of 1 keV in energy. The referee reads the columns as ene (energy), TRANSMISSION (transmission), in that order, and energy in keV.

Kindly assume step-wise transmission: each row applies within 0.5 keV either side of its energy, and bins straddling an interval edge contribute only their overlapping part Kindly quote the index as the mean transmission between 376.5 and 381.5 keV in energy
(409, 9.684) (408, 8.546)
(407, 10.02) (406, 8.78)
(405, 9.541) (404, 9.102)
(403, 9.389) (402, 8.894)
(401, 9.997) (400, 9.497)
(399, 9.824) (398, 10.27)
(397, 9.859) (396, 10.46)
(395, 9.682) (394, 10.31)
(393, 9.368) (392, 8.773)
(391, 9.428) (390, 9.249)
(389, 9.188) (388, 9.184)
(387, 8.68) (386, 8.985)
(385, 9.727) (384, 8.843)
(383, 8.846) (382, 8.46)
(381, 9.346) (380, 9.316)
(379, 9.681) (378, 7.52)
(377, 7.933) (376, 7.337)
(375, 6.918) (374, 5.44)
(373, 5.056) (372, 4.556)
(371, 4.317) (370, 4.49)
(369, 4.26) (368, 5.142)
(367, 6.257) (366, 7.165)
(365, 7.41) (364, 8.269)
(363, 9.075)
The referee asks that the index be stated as 8.76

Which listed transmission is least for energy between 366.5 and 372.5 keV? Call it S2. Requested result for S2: 4.26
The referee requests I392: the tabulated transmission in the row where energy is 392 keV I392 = 8.773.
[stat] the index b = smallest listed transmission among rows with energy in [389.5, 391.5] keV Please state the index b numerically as 9.249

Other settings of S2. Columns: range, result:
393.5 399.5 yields 9.682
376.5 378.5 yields 7.52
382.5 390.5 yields 8.68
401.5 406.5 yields 8.78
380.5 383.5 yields 8.46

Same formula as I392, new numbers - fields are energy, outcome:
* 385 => 9.727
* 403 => 9.389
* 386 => 8.985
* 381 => 9.346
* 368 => 5.142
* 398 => 10.27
